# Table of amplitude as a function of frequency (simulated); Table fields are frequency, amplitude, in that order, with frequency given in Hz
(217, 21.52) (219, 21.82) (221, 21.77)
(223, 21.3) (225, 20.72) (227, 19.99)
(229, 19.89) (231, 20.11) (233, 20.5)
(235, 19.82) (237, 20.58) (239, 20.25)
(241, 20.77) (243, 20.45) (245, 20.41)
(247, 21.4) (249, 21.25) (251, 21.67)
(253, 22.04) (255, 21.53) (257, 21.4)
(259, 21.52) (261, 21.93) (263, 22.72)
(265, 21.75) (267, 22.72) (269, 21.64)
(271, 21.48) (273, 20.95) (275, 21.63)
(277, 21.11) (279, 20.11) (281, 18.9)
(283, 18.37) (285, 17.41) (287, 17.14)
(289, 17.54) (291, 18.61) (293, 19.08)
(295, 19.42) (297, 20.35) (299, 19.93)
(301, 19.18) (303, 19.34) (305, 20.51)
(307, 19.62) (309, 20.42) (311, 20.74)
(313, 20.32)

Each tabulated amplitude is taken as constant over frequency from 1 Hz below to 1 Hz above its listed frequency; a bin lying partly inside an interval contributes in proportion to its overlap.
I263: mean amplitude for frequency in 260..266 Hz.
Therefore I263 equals 22.1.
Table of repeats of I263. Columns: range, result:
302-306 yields 19.9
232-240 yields 20.3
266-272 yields 21.9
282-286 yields 17.9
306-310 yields 20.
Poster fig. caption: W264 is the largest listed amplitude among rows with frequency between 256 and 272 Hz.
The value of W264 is 22.72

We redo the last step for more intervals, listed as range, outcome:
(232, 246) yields 20.77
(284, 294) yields 19.08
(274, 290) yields 21.63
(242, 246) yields 20.45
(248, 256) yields 22.04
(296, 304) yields 20.35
